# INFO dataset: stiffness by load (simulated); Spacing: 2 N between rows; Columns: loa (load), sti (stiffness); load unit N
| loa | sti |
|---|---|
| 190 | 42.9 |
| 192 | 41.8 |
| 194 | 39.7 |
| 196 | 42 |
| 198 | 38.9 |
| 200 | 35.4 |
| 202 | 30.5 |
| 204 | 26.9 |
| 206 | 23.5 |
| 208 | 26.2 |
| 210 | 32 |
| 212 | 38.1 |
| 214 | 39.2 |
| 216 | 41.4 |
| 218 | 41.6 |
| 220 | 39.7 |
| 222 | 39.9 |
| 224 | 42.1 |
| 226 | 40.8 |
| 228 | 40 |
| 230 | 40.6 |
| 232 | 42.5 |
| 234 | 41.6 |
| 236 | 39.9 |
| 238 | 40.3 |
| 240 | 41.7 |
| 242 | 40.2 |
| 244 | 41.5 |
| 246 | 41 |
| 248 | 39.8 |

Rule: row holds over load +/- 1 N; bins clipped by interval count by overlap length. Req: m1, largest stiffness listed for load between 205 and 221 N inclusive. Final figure 41.6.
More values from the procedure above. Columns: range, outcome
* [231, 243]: 42.5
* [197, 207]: 38.9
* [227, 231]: 40.6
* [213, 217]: 41.4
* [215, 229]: 42.1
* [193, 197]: 42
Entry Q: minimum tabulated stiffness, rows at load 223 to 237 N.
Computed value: 39.9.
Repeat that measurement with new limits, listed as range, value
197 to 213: 23.5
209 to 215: 32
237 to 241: 40.3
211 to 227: 38.1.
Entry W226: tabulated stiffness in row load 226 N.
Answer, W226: 40.8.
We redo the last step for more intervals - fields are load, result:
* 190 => 42.9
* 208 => 26.2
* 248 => 39.8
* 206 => 23.5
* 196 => 42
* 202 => 30.5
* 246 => 41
